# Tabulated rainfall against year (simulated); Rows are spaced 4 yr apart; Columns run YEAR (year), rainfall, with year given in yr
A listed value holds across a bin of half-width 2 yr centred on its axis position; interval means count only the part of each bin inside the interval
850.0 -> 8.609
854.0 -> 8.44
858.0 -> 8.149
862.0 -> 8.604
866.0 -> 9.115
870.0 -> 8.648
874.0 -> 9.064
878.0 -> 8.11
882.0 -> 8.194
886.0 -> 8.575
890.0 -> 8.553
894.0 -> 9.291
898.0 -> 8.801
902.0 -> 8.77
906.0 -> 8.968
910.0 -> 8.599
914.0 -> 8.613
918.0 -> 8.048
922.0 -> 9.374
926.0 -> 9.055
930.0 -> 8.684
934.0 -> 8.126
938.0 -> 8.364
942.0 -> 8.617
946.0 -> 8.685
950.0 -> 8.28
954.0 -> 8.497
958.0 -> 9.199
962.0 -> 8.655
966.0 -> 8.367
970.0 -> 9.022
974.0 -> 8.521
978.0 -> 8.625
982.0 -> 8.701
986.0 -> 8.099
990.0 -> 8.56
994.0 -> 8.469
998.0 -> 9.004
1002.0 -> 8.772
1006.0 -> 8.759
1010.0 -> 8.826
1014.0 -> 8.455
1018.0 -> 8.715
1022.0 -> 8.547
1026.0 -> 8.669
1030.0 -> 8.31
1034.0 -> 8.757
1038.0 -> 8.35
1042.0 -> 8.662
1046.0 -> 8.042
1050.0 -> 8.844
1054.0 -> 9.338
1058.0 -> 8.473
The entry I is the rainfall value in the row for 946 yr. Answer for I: 8.685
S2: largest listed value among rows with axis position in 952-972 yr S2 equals 9.199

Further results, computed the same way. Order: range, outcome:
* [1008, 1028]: 8.826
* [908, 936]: 9.374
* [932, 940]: 8.364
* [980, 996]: 8.701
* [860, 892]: 9.115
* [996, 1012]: 9.004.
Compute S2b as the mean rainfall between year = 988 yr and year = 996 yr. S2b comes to 8.51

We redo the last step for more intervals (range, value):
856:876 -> 8.72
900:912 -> 8.78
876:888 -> 8.29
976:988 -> 8.47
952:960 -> 8.85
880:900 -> 8.68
